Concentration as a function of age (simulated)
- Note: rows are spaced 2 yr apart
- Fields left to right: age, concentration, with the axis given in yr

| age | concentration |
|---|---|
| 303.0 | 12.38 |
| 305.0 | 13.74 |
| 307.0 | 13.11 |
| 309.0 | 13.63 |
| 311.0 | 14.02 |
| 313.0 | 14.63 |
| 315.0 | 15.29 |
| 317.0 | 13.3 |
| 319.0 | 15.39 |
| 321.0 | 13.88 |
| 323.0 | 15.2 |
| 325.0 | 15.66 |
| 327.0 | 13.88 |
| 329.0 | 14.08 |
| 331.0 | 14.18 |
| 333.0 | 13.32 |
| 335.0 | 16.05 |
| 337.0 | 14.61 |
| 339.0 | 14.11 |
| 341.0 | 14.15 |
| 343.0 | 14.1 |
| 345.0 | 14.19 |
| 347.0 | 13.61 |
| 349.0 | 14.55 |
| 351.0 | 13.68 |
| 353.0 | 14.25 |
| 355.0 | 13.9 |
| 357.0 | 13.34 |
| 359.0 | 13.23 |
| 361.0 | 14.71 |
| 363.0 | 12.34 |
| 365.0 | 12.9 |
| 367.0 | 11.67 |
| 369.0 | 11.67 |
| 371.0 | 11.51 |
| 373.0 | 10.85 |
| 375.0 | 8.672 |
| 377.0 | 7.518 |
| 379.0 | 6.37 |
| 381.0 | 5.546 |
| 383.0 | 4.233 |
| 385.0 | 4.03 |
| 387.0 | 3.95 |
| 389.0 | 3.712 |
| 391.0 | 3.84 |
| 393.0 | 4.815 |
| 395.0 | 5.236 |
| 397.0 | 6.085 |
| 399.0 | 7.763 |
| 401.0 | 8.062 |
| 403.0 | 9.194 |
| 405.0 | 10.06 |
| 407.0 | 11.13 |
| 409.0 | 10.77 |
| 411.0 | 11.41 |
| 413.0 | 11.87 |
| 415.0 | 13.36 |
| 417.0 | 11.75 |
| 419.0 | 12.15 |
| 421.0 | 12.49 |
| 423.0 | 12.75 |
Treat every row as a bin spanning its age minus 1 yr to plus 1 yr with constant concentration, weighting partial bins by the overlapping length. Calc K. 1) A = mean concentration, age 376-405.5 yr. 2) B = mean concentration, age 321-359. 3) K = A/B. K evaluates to 0.4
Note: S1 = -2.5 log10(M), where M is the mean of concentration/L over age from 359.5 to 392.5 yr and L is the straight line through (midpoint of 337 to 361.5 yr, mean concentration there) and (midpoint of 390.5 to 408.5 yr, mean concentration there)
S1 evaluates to 0.29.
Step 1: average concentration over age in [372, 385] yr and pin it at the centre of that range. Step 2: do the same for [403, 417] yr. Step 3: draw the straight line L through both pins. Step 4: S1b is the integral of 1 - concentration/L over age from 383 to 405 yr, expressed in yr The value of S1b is 8.3 yr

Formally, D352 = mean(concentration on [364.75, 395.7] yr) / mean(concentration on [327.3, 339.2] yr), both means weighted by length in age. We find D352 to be 0.50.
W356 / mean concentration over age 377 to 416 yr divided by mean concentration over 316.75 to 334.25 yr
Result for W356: 0.5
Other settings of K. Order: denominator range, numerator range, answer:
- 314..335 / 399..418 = 0.74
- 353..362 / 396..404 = 0.56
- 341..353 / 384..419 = 0.58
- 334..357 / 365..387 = 0.58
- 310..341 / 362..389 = 0.58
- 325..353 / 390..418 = 0.63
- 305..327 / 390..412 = 0.56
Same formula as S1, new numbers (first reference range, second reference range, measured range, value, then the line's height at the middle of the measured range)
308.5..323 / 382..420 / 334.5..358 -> -0.17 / 12.1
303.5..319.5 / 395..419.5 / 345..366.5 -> -0.12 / 12.2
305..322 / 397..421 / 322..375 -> -0.06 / 12.8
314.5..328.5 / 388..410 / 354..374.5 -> -0.18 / 10.6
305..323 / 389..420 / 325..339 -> -0.10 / 13.2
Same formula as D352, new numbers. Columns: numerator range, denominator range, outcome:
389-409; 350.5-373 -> 0.57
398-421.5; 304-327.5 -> 0.75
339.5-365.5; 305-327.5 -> 0.96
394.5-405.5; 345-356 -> 0.55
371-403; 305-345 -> 0.44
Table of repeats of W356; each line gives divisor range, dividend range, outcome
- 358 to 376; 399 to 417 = 0.89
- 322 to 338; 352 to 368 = 0.91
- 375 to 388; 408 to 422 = 2.16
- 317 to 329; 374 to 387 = 0.40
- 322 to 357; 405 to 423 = 0.83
